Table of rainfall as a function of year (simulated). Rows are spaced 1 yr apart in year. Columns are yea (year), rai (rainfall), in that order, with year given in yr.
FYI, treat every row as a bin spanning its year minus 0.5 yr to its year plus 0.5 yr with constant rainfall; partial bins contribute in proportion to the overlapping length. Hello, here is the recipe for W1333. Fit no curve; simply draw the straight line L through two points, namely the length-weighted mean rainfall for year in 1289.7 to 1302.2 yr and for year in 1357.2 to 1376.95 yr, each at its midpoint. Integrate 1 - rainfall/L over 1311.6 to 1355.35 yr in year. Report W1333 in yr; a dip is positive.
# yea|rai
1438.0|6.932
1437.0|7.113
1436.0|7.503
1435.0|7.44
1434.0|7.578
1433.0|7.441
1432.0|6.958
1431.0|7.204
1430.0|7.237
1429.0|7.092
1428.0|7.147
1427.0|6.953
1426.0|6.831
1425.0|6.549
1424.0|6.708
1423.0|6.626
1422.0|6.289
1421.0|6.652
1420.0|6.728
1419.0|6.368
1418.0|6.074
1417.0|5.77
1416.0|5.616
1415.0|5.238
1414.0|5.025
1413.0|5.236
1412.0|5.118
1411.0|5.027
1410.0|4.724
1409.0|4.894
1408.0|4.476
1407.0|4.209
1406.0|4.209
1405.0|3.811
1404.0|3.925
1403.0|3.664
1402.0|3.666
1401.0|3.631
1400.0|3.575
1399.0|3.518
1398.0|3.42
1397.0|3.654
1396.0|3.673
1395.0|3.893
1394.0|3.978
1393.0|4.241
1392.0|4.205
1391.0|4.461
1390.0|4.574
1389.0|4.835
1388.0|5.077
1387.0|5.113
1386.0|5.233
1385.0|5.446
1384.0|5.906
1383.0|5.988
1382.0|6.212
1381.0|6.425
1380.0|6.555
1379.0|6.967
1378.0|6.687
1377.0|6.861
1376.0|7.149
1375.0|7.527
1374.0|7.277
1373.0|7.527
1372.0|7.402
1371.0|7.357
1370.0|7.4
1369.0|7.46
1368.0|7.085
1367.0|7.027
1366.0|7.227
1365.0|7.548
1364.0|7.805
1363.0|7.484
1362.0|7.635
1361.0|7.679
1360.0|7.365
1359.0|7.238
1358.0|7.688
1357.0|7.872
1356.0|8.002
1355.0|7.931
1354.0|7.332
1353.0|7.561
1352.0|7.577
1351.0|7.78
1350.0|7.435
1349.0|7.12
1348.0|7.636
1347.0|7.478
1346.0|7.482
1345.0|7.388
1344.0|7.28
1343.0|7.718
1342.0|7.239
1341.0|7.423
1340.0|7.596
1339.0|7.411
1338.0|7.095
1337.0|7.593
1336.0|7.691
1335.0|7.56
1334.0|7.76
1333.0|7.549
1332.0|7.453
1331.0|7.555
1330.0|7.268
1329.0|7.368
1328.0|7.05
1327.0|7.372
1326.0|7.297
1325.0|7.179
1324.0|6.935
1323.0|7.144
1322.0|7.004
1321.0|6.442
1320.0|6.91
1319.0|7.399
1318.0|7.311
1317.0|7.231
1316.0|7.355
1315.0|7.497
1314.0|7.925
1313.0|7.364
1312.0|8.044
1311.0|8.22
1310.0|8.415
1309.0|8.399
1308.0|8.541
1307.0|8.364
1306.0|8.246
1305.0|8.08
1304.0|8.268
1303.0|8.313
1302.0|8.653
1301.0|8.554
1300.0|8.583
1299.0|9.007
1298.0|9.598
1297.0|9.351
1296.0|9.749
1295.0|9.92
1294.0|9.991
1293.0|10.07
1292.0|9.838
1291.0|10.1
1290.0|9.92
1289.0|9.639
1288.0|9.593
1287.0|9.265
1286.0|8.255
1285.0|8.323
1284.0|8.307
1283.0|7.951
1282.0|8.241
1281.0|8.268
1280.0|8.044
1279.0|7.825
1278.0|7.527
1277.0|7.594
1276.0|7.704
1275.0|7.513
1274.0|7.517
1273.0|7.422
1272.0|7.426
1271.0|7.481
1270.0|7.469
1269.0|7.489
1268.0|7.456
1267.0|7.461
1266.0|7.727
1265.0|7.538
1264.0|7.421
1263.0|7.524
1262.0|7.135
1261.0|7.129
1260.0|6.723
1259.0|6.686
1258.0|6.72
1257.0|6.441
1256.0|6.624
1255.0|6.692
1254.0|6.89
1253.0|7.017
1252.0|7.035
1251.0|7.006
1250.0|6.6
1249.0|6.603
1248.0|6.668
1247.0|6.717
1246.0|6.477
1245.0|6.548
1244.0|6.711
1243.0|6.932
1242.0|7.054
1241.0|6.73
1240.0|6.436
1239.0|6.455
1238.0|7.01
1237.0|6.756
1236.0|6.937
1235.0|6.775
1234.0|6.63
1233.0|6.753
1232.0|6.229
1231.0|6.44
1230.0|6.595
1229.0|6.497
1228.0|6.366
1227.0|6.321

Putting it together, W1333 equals 5.1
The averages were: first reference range 9.5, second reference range 7.41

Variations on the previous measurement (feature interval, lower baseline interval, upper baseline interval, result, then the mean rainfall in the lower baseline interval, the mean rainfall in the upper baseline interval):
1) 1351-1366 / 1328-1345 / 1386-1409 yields -3.3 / 7.46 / 4.12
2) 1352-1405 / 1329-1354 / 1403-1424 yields 3.2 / 7.48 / 5.3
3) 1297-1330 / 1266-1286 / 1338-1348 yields -1.1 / 7.75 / 7.44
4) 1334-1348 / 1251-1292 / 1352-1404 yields -1.7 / 7.74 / 6.09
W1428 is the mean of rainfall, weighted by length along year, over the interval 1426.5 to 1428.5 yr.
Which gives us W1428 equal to 7.05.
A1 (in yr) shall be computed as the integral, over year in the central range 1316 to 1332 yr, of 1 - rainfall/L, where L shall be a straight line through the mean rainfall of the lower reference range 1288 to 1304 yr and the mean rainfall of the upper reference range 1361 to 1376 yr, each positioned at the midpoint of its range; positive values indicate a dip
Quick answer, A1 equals 2.7 yr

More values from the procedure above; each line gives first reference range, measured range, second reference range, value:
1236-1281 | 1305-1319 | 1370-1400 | -3.16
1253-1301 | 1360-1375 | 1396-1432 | -2.74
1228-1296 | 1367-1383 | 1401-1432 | -2.33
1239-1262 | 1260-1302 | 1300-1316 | -4.59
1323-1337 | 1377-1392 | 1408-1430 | 2.04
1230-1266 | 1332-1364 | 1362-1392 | -4.64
